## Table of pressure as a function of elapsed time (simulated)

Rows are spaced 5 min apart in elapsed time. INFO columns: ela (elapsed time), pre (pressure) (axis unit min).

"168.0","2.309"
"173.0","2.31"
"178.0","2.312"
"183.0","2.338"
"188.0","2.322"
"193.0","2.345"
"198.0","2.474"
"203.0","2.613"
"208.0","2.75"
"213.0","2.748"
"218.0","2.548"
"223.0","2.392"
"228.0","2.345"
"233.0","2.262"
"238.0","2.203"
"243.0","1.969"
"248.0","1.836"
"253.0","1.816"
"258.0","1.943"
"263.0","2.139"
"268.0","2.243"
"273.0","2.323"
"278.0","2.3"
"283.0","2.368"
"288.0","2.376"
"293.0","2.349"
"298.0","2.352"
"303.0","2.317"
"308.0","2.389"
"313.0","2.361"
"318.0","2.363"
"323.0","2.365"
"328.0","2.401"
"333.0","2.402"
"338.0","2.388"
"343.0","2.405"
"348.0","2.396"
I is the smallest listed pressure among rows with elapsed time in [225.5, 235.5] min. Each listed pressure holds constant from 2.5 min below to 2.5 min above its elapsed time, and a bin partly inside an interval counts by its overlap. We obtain 2.262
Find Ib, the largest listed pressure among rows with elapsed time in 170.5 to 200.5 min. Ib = 2.474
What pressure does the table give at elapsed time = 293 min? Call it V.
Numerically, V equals 2.349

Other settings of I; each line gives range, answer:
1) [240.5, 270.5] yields 1.816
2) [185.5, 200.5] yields 2.322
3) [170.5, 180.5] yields 2.31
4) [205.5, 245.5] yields 1.969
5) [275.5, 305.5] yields 2.3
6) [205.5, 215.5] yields 2.748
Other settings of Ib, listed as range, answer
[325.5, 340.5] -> 2.402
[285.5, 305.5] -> 2.376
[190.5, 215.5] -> 2.75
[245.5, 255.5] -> 1.836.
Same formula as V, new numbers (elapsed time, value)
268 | 2.243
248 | 1.836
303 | 2.317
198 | 2.474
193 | 2.345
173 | 2.31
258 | 1.943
